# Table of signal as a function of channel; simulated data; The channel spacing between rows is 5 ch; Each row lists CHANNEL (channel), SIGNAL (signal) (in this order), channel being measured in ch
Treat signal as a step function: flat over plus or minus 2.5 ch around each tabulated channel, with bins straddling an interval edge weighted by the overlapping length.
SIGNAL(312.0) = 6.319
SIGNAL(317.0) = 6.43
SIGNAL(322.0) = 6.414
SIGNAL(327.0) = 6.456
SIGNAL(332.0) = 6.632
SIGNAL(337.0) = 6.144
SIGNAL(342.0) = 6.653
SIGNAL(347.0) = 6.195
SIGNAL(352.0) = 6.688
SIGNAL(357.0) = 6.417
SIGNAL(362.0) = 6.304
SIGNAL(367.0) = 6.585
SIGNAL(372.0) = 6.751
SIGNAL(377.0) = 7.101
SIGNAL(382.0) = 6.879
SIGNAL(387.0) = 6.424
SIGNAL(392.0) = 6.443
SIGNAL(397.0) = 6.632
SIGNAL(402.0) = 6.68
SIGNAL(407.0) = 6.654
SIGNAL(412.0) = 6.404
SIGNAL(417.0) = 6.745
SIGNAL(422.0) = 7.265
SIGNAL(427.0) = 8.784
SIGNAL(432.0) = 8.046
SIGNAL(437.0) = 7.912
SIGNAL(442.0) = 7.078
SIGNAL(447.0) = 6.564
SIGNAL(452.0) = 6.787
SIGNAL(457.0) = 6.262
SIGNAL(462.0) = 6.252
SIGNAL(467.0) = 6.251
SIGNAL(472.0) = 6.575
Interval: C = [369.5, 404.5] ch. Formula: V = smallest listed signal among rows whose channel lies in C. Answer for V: 6.424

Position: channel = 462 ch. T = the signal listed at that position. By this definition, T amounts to 6.252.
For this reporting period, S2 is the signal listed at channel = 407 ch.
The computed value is 6.654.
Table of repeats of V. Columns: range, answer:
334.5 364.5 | 6.144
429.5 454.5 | 6.564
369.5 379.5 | 6.751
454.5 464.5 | 6.252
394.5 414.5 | 6.404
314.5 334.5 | 6.414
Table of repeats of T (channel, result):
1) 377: 7.101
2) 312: 6.319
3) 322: 6.414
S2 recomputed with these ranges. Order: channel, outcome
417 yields 6.745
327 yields 6.456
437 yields 7.912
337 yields 6.144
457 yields 6.262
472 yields 6.575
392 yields 6.443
